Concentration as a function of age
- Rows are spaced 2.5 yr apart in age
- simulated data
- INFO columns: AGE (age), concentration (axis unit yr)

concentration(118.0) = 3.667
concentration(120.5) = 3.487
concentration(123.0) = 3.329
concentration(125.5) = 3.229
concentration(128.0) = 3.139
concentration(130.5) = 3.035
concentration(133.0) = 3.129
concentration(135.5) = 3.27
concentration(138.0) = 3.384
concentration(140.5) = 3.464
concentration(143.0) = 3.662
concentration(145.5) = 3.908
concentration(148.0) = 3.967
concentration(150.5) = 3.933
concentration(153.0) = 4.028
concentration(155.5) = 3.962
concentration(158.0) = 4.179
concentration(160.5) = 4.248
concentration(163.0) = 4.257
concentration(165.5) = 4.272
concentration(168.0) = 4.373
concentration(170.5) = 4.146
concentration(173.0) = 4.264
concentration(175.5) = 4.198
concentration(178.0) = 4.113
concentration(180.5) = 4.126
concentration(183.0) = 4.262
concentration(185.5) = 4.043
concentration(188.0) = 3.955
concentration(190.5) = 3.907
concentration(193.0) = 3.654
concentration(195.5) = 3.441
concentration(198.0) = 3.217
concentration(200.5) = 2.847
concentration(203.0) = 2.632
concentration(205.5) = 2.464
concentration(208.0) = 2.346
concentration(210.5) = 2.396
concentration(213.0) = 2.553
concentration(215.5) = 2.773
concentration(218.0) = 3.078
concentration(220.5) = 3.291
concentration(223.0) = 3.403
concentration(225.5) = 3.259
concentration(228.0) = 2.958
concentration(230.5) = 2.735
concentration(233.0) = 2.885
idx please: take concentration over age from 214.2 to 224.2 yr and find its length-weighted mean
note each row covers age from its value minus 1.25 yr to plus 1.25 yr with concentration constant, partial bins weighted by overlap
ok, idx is 3.13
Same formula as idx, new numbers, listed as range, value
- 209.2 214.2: 2.47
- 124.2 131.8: 3.14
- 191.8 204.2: 3.16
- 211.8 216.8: 2.67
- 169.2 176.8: 4.2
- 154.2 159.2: 4.07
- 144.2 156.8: 3.96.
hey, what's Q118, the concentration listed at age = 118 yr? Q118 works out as 3.667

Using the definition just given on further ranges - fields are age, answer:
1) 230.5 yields 2.735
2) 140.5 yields 3.464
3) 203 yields 2.632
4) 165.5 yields 4.272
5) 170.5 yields 4.146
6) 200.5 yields 2.847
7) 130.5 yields 3.035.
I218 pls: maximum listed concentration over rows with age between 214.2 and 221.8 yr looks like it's 3.291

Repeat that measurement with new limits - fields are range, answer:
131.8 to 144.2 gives 3.662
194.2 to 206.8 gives 3.441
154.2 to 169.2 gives 4.373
